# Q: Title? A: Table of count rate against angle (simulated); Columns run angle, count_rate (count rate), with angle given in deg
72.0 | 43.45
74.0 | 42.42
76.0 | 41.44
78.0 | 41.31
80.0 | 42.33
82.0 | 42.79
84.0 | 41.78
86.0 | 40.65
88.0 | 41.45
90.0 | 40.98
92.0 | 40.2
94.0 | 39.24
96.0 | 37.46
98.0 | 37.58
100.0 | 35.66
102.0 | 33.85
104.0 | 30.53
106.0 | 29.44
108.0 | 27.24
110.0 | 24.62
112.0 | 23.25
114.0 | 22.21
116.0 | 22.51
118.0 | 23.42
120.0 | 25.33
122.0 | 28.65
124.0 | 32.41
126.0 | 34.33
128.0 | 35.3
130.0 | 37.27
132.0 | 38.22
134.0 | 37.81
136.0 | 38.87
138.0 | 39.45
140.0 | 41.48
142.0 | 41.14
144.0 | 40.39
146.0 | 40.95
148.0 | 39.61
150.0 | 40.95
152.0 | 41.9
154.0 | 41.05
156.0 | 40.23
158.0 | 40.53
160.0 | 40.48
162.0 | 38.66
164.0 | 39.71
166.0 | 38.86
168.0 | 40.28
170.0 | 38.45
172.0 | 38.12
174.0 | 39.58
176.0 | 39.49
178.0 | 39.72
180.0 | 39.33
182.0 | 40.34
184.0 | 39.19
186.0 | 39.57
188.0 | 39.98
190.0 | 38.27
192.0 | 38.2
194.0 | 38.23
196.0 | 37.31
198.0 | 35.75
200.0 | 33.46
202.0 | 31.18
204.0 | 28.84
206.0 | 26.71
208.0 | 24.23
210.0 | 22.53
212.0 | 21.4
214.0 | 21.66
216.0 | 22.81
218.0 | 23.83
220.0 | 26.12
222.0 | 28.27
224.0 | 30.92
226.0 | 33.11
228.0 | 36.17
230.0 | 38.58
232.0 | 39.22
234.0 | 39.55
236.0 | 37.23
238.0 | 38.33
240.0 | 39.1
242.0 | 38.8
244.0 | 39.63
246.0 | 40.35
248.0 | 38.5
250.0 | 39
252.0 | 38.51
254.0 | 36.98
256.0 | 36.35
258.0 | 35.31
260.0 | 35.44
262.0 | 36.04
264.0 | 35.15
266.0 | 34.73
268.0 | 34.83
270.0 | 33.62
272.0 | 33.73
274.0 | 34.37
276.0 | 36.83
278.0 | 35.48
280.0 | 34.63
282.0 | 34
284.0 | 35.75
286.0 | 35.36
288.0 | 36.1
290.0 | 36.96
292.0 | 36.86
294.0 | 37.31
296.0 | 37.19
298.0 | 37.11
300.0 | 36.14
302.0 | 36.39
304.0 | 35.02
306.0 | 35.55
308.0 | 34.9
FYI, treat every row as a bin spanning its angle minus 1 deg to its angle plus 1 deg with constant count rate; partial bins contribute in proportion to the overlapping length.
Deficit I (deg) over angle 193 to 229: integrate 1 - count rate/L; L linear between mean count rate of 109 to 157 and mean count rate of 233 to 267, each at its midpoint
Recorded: 7.44 deg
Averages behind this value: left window 34.6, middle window 29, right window 37.6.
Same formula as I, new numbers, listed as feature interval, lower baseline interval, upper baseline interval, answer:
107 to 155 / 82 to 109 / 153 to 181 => 5.28 deg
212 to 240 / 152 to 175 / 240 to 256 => 5.09 deg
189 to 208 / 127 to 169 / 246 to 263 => 2.38 deg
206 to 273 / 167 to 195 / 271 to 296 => 6.44 deg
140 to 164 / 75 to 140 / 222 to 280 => -3.60 deg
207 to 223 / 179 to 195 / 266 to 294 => 5.95 deg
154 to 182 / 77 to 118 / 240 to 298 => -3.42 deg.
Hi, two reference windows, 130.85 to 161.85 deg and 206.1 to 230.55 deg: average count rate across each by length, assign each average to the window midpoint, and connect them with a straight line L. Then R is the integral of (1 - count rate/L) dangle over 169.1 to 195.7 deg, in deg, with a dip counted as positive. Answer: -4.3 deg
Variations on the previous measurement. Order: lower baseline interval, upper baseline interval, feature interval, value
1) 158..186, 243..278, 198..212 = 3.8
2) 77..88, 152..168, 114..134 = 4.9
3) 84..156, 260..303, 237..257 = -1.7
